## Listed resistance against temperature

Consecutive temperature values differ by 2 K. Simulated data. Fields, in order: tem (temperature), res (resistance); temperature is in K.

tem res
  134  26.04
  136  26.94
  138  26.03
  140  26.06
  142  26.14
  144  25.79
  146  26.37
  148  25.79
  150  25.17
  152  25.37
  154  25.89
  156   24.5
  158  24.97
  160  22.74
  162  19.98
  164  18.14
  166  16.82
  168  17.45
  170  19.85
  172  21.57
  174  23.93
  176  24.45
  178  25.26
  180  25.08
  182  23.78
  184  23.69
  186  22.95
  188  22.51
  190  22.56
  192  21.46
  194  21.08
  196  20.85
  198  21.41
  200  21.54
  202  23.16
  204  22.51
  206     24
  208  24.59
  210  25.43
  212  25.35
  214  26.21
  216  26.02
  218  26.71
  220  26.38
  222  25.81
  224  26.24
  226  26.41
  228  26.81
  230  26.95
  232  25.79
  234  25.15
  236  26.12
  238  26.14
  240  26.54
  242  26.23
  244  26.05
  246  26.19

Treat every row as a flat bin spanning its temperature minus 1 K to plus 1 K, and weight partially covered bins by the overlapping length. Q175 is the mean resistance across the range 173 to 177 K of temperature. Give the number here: 24.2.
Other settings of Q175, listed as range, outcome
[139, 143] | 26.1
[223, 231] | 26.6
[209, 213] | 25.4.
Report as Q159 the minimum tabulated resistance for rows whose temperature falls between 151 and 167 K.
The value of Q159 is 16.82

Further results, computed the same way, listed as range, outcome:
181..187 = 22.95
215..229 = 25.81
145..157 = 24.5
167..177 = 17.45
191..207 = 20.85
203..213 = 22.51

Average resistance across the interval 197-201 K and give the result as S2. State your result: 21.5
